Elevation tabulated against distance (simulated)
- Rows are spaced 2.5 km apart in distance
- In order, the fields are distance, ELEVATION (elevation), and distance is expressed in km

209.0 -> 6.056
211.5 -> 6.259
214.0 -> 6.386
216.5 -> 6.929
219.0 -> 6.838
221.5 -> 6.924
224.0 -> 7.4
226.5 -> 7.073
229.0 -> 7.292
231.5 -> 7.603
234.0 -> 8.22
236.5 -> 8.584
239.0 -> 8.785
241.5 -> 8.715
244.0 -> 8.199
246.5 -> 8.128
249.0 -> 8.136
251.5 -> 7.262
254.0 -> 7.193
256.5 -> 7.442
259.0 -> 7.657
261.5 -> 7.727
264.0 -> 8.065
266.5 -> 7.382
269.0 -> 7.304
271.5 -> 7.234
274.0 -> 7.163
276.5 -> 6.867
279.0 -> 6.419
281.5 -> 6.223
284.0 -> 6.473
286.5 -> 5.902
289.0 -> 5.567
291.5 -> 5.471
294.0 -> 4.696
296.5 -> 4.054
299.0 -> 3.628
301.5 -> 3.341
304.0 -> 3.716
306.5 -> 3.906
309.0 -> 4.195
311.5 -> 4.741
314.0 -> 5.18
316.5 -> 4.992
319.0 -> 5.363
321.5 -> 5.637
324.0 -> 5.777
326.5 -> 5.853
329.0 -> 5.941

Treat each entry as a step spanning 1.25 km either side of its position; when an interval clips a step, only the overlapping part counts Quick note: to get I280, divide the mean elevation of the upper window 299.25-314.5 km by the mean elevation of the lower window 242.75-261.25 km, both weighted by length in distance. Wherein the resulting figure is 0.53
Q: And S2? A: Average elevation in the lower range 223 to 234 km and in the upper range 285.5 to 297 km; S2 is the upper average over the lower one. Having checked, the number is 0.70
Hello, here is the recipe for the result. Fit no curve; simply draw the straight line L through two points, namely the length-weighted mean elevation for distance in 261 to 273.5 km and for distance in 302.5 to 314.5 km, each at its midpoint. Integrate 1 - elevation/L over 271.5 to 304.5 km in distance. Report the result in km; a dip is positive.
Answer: 2.81 km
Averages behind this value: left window 7.51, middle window 5.46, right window 4.27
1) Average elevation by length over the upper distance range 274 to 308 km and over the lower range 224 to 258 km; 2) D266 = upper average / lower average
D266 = 0.66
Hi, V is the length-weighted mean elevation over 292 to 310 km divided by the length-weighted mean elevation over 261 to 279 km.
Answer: 0.5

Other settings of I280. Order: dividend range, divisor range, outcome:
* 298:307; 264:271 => 0.49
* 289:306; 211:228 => 0.62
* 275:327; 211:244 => 0.68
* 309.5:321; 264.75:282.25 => 0.72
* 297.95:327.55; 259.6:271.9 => 0.62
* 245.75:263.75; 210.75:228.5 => 1.12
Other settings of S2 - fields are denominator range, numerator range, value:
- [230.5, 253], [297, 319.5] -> 0.53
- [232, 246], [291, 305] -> 0.48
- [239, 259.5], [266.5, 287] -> 0.86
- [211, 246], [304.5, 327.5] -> 0.66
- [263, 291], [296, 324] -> 0.67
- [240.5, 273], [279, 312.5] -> 0.63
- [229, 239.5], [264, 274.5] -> 0.91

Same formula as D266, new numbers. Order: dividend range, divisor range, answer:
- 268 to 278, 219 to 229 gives 1.00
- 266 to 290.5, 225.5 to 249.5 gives 0.82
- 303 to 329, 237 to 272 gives 0.64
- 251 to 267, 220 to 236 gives 1.01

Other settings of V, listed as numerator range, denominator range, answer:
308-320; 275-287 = 0.76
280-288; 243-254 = 0.79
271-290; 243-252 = 0.81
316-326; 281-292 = 0.93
